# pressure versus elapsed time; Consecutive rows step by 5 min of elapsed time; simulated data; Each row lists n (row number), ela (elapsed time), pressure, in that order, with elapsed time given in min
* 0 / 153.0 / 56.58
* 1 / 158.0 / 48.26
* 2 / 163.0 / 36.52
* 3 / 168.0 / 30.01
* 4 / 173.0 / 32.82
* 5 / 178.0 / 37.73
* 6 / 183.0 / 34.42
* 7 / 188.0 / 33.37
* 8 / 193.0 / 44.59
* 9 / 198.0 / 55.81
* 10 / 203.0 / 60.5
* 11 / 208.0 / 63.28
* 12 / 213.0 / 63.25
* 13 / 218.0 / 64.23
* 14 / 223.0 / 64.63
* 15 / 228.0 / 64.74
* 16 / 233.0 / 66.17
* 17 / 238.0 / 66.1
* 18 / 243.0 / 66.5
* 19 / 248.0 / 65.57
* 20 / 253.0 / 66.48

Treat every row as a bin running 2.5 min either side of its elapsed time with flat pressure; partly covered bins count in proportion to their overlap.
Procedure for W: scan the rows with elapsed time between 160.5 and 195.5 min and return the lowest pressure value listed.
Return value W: 30.01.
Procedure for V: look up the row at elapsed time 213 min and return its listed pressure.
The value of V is 63.25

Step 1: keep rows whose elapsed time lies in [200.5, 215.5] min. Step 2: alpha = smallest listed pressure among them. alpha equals 60.5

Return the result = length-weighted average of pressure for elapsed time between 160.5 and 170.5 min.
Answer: 33.3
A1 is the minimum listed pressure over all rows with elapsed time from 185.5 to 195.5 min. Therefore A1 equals 33.37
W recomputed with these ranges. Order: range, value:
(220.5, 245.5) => 64.63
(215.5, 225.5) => 64.23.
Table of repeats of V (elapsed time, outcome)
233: 66.17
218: 64.23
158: 48.26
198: 55.81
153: 56.58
